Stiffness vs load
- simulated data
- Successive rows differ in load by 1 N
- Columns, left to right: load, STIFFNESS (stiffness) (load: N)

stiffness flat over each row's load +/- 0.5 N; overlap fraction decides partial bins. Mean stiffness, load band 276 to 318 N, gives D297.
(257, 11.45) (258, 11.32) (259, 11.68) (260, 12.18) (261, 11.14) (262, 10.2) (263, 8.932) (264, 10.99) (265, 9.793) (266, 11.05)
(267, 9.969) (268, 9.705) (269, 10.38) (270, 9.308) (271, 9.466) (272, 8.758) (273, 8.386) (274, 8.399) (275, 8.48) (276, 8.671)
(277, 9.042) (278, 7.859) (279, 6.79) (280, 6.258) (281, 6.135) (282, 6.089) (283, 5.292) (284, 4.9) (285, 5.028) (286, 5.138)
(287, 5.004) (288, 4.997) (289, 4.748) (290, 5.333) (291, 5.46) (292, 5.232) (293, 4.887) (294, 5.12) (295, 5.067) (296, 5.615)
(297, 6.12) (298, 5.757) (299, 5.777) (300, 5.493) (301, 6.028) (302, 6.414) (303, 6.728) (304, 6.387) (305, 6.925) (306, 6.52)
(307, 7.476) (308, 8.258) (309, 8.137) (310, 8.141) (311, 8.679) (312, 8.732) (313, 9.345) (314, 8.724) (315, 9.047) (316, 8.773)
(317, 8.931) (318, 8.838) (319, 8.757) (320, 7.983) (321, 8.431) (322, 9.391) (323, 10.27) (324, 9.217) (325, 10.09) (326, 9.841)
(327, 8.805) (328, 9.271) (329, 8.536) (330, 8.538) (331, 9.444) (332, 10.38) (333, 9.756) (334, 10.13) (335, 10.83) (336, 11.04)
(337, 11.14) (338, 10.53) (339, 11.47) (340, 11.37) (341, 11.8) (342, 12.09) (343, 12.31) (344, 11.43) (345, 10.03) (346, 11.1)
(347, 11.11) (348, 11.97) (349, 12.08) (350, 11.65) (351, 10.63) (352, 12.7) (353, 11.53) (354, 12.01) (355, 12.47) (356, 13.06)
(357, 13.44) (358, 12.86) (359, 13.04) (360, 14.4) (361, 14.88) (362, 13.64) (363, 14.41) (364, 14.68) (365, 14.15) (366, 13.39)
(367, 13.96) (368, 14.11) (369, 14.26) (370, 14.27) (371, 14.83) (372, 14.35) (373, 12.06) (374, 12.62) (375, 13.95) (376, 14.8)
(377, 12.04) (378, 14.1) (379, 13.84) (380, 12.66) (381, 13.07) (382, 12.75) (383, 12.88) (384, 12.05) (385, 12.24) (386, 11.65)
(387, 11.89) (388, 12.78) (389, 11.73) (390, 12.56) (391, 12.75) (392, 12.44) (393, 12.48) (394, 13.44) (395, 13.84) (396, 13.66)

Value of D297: 6.65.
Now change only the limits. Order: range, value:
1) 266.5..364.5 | 9.03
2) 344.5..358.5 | 11.9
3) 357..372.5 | 14.1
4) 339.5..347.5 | 11.4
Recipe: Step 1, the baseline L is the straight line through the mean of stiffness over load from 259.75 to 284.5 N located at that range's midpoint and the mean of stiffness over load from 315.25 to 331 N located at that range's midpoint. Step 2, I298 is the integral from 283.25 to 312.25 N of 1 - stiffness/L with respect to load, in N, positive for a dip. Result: 9.05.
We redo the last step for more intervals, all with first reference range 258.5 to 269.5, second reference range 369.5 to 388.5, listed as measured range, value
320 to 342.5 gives 3.7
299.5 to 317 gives 5.9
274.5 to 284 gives 3.3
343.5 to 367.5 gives -0.2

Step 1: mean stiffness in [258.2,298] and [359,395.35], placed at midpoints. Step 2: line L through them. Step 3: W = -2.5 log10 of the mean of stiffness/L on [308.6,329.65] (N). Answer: 0.12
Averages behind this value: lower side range 7.64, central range 8.95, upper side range 13.3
